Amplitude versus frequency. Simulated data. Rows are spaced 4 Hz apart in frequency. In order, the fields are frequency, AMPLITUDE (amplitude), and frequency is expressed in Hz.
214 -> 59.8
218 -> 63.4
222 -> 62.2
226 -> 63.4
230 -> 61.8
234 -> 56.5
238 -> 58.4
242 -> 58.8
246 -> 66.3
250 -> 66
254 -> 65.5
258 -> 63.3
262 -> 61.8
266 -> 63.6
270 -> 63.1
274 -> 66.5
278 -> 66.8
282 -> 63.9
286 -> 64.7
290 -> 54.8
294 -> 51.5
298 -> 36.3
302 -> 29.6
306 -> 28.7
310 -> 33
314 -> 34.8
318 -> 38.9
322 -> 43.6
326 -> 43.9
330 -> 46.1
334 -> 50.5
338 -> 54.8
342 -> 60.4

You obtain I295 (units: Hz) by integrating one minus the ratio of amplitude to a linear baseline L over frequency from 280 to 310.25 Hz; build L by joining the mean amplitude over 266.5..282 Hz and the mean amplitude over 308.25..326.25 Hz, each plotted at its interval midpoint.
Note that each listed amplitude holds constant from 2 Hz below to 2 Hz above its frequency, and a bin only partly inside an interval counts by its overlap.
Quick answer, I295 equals 4.1 Hz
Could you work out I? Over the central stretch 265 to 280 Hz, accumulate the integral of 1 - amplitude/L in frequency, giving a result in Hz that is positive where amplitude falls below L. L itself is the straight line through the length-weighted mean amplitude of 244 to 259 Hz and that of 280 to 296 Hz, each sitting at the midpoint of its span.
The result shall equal -0.9 Hz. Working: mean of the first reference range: 65.4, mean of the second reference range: 58.7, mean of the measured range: 65.1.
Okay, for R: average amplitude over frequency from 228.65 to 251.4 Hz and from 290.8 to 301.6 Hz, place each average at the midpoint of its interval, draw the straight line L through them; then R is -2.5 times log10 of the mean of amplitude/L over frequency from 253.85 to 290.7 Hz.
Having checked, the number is -0.25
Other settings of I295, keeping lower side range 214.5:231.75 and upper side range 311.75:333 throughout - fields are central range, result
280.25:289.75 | -2.5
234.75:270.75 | -4.2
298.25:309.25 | 3.6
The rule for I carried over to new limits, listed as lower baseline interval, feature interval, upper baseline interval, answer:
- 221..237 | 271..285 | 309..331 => -4.5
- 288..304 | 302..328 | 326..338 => 5.4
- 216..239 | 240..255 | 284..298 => -1.3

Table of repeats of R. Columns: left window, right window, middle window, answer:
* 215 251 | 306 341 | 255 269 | -0.14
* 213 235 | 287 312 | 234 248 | -0.07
